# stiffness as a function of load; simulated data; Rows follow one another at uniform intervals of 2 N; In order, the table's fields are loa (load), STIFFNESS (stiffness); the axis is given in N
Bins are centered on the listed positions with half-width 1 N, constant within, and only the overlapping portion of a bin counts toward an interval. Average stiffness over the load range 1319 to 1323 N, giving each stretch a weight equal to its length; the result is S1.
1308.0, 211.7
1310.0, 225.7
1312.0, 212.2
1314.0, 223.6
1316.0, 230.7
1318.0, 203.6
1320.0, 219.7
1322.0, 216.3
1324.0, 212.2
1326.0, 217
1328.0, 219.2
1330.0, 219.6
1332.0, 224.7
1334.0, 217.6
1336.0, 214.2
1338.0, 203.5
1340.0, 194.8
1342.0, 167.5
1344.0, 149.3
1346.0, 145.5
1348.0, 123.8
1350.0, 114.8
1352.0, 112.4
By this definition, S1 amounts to 218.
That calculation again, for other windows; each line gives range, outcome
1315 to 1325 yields 216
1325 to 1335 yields 220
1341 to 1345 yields 158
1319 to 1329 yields 217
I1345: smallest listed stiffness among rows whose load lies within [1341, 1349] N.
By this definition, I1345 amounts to 123.8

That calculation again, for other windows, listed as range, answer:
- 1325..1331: 217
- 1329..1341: 194.8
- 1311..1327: 203.6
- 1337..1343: 167.5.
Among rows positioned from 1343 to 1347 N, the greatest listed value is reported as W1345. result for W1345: 149.3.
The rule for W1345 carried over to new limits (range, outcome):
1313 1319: 230.7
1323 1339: 224.7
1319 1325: 219.7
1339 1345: 194.8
